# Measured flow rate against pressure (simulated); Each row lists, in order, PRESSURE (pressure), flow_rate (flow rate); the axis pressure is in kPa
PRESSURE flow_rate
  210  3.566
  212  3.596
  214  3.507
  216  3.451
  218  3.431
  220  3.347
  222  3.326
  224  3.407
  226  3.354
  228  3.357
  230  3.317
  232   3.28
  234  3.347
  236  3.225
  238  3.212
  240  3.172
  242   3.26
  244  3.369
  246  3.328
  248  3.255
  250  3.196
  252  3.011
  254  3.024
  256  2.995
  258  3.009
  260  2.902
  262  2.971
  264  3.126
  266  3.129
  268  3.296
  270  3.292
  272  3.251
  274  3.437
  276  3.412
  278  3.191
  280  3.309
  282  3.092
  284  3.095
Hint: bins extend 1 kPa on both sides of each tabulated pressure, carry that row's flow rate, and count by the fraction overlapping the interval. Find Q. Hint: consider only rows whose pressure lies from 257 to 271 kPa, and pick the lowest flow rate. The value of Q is 2.902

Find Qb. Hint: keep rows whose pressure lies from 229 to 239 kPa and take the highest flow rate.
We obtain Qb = 3.347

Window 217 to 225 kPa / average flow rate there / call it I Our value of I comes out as 3.38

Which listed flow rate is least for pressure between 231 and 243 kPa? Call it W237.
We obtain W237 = 3.172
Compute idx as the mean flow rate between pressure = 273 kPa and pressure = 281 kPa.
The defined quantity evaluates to 3.34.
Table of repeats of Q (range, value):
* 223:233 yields 3.28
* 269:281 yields 3.191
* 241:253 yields 3.011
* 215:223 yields 3.326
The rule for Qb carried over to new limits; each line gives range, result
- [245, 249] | 3.328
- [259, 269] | 3.296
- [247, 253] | 3.255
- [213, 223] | 3.507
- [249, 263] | 3.196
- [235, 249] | 3.369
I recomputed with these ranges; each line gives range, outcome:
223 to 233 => 3.34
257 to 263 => 2.96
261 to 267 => 3.08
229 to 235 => 3.31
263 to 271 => 3.21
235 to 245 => 3.25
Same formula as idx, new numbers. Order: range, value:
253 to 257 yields 3.01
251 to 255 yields 3.02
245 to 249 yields 3.29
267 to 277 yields 3.34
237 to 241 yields 3.19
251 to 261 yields 2.99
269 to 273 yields 3.27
